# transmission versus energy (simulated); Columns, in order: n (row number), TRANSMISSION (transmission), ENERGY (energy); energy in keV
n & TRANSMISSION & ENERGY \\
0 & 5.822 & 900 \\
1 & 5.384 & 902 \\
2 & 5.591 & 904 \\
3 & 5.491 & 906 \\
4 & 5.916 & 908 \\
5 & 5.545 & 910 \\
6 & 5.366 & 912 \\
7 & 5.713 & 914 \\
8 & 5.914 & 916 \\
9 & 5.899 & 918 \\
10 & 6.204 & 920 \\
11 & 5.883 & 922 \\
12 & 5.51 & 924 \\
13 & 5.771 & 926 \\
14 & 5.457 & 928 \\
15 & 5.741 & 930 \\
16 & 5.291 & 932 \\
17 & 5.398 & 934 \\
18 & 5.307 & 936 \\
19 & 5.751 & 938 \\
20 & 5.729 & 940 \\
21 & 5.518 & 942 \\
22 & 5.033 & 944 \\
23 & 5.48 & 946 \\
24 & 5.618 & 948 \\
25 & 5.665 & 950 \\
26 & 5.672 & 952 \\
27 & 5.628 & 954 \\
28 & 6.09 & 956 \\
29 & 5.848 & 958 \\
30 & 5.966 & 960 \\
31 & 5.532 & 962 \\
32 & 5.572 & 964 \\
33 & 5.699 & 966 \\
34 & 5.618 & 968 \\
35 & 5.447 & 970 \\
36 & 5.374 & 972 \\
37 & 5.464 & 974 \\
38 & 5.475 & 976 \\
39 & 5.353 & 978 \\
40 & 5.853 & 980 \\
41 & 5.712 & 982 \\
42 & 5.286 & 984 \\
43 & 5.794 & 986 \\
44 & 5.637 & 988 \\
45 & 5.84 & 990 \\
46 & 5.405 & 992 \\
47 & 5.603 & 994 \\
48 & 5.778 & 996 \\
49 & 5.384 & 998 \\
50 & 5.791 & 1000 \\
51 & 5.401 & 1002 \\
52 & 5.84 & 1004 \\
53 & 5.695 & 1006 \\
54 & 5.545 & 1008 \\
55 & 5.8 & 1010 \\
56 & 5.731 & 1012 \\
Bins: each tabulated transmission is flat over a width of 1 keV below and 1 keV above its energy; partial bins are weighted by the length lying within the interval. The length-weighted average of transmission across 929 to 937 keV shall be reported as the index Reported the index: 5.43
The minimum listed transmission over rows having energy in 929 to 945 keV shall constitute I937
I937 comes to 5.033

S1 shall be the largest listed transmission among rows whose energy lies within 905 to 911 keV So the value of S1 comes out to 5.916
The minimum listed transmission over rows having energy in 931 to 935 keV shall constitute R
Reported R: 5.291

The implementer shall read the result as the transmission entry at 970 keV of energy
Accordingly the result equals 5.447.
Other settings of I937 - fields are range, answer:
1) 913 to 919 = 5.713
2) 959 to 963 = 5.532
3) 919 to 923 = 5.883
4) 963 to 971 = 5.447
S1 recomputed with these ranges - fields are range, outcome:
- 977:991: 5.853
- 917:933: 6.204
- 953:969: 6.09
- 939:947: 5.729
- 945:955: 5.672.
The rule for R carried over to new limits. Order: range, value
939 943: 5.518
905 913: 5.366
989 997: 5.405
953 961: 5.628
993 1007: 5.384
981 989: 5.286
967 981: 5.353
